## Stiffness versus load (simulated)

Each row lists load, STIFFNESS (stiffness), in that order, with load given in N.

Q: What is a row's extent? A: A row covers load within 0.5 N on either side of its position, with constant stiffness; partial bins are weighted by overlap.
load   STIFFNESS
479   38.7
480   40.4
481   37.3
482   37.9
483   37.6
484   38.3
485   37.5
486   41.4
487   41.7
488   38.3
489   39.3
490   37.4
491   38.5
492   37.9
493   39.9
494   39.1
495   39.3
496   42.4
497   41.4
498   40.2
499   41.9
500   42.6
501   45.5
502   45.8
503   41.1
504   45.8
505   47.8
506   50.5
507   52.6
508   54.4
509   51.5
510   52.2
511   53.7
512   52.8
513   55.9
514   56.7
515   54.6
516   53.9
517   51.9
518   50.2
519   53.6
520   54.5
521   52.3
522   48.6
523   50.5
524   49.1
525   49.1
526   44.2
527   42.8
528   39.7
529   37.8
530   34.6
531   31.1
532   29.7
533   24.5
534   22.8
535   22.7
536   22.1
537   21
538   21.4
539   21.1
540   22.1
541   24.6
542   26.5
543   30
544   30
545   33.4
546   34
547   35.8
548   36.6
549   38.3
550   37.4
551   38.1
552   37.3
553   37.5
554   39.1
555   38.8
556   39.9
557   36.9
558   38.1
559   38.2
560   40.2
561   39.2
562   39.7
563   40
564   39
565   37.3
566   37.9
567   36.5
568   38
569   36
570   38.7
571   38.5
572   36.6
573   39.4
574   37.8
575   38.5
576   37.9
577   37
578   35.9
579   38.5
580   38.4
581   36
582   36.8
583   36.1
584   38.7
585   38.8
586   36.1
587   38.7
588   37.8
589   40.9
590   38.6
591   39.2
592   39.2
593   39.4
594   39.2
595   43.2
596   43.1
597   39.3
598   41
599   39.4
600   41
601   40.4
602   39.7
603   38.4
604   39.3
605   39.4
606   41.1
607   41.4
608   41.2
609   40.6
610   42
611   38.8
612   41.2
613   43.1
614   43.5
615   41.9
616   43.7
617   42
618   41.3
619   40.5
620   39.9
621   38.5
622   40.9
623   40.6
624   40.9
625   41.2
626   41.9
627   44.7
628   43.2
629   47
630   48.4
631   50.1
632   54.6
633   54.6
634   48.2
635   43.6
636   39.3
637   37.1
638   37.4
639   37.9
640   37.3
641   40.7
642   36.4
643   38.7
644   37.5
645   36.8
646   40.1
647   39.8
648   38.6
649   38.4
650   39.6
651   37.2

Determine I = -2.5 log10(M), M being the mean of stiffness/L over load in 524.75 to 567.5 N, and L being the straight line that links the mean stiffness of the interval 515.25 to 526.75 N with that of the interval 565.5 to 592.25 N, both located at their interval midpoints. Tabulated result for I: 0.30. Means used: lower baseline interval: 50.6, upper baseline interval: 37.9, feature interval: 34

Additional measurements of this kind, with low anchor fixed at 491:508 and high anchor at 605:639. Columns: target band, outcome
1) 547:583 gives 0.139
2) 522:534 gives 0.113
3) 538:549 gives 0.417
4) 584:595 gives 0.105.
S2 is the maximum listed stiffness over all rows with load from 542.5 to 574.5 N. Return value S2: 40.2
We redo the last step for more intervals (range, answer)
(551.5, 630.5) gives 48.4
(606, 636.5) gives 54.6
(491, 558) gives 56.7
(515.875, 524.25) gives 54.5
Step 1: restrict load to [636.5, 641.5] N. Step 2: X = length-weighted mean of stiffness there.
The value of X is 38.1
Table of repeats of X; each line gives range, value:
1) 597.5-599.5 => 40.2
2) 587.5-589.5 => 39.3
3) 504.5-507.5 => 50.3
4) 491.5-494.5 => 39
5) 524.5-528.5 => 44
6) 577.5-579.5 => 37.2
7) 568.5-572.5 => 37.5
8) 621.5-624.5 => 40.8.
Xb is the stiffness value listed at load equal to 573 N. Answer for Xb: 39.4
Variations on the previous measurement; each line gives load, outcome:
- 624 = 40.9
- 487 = 41.7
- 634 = 48.2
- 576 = 37.9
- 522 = 48.6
